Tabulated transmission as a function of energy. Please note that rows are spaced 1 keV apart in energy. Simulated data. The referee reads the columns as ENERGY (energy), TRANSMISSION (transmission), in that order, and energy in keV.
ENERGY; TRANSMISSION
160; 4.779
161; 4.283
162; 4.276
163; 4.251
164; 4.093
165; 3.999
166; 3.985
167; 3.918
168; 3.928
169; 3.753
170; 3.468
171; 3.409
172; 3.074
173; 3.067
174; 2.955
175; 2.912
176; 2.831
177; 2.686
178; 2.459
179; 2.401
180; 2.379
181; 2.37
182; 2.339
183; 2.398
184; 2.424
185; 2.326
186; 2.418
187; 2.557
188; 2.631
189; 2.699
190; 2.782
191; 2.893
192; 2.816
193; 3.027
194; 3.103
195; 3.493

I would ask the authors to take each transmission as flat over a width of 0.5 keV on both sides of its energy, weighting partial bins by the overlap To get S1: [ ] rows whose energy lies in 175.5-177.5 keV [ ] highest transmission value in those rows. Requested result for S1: 2.831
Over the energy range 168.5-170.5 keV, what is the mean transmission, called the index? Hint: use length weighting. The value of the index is 3.61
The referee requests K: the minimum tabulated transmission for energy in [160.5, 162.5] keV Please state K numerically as 4.276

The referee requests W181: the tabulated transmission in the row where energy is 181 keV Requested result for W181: 2.37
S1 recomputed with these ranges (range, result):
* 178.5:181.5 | 2.401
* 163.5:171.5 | 4.093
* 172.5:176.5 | 3.067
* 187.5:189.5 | 2.699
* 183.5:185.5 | 2.424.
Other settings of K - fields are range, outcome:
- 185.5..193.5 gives 2.418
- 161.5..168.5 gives 3.918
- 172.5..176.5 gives 2.831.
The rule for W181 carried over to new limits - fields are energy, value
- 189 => 2.699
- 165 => 3.999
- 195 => 3.493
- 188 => 2.631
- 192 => 2.816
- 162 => 4.276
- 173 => 3.067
